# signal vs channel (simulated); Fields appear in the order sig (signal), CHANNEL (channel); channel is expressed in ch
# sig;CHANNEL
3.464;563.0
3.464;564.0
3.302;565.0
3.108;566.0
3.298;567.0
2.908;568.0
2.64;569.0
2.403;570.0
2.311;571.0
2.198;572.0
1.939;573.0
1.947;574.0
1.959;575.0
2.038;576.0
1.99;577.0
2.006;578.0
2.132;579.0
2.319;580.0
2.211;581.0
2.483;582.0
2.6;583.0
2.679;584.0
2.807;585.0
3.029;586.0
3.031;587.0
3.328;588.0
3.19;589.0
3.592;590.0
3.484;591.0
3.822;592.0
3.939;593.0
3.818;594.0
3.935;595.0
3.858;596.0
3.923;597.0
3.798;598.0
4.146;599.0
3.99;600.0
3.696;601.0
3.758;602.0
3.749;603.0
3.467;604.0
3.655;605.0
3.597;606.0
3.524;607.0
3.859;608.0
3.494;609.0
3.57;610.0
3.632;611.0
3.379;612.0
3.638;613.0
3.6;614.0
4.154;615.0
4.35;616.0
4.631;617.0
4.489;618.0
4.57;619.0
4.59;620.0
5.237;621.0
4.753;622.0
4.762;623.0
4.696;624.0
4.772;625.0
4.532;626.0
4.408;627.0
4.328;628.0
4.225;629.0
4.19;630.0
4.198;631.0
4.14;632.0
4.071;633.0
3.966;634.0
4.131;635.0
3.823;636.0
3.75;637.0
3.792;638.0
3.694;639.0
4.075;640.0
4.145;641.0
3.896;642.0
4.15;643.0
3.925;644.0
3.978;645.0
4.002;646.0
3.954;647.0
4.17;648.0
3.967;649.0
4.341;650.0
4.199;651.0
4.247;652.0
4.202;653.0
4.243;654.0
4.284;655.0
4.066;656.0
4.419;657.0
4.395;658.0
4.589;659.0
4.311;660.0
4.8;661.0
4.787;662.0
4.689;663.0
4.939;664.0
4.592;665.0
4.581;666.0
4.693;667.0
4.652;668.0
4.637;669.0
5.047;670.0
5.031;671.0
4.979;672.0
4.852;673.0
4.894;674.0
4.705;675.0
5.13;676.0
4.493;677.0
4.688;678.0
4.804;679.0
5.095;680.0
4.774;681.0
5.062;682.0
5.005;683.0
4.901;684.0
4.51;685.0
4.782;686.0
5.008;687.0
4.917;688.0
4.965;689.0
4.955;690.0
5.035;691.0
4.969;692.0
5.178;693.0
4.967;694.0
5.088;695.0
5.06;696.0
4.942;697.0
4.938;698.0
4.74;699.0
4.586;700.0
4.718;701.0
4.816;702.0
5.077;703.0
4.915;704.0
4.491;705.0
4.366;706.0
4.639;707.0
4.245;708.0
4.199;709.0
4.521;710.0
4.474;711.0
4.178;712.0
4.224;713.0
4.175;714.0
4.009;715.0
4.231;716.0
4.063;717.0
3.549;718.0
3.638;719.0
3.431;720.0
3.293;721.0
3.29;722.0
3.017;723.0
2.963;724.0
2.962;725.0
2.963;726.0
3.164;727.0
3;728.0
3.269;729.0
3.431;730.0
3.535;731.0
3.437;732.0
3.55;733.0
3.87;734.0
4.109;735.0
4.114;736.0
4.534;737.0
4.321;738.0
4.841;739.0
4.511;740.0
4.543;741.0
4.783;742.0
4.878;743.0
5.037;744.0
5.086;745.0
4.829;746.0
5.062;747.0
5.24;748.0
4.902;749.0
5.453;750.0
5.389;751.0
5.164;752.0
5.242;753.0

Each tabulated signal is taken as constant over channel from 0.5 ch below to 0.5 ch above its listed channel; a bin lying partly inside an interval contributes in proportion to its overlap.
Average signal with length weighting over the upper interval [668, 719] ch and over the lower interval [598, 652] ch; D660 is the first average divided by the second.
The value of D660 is 1.15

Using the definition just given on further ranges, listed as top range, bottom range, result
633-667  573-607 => 1.34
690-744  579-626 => 1.13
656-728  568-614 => 1.44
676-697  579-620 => 1.38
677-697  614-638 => 1.13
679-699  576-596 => 1.67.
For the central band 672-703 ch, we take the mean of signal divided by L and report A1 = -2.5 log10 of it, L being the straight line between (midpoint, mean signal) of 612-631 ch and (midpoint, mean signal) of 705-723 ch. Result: -0.18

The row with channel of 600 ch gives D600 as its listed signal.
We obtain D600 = 3.99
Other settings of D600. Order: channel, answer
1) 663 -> 4.689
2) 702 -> 4.816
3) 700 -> 4.586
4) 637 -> 3.75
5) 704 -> 4.915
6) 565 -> 3.302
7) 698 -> 4.938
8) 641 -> 4.145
